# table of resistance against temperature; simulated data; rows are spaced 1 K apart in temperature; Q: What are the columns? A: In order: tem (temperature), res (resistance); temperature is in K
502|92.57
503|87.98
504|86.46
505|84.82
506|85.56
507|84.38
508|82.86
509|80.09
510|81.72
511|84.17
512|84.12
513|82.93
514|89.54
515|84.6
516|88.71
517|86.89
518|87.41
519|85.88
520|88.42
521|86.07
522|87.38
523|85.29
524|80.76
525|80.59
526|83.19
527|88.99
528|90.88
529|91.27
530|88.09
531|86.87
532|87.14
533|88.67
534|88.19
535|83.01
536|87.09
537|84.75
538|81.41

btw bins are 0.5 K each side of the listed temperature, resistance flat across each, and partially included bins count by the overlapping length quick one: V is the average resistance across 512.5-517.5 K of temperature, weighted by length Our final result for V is 86.5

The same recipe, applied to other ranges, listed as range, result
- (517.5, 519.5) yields 86.6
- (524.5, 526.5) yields 81.9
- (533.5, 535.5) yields 85.6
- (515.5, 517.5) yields 87.8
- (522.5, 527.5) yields 83.8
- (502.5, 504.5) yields 87.2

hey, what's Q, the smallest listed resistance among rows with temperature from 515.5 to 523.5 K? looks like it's 85.29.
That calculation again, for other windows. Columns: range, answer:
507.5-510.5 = 80.09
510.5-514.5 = 82.93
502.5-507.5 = 84.38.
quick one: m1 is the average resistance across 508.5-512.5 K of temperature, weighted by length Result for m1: 82.5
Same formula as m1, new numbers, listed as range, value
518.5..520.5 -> 87.2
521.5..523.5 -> 86.3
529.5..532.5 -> 87.4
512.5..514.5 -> 86.2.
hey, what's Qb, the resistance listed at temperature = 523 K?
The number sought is 85.29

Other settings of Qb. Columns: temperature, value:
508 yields 82.86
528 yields 90.88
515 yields 84.6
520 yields 88.42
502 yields 92.57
